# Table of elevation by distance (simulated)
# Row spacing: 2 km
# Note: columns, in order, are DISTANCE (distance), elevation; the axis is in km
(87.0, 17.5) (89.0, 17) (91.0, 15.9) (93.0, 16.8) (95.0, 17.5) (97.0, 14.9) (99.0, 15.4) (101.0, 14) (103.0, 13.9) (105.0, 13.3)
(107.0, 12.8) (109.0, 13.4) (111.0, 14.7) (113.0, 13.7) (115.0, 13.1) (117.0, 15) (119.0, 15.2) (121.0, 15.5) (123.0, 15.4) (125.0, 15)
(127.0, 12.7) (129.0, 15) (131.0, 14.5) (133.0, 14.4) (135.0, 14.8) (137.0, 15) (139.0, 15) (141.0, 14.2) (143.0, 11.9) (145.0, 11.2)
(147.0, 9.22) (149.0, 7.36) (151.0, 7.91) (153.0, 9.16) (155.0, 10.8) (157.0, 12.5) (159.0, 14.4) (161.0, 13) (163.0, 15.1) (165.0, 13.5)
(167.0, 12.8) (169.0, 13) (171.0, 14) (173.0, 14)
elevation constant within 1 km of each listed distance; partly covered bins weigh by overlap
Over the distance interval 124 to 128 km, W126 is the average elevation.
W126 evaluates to 13.8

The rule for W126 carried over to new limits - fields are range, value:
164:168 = 13.2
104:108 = 13.1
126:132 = 14.1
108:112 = 14.1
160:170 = 13.5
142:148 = 10.8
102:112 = 13.6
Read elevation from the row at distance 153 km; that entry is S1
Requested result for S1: 9.16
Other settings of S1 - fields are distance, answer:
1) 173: 14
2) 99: 15.4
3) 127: 12.7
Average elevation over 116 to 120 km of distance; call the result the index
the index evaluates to 15.1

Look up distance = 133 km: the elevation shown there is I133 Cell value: 14.4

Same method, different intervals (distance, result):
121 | 15.5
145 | 11.2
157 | 12.5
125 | 15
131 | 14.5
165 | 13.5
